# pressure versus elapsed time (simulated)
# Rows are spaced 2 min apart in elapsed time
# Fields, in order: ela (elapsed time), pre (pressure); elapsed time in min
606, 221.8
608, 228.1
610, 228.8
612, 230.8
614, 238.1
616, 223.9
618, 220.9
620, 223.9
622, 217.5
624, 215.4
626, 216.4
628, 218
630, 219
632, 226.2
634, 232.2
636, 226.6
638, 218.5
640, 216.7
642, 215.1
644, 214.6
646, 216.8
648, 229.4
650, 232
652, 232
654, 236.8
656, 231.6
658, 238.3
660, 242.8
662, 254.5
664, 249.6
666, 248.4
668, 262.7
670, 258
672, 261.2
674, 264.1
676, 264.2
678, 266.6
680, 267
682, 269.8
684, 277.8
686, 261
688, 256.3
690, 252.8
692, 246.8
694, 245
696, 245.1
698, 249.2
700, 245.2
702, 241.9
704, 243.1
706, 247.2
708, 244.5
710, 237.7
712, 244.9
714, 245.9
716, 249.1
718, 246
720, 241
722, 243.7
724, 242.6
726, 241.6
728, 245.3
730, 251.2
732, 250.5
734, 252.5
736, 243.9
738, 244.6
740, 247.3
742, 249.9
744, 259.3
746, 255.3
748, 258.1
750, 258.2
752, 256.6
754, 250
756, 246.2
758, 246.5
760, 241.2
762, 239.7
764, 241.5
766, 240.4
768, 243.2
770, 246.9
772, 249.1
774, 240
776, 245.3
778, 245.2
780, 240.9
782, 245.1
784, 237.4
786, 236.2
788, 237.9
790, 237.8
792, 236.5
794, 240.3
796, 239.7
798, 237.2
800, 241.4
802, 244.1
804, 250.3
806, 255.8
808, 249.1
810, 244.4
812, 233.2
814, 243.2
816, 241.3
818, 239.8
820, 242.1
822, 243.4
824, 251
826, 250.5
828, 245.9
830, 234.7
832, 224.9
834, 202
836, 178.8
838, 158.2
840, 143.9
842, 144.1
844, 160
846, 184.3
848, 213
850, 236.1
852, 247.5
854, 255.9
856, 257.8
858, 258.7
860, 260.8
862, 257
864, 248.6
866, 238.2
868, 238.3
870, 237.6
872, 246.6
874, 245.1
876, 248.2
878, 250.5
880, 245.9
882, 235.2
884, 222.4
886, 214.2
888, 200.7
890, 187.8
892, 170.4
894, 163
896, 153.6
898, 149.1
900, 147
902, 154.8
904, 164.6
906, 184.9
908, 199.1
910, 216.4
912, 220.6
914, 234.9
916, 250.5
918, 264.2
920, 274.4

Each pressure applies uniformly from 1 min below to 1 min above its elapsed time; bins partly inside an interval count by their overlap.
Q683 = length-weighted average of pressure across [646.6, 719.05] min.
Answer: 249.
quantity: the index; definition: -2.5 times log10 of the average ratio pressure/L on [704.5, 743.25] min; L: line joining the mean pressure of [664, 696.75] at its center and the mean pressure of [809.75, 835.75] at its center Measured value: 0.027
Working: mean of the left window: 259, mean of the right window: 236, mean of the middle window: 246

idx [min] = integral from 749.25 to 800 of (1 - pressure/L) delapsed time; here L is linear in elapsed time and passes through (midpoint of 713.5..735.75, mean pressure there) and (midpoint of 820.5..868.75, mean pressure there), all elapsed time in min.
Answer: -1.5 min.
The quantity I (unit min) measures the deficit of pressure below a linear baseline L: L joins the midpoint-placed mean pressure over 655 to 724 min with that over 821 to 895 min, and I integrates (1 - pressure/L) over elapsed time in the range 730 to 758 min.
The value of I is -1.2 min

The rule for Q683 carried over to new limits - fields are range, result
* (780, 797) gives 239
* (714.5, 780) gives 247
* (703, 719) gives 245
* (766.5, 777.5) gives 245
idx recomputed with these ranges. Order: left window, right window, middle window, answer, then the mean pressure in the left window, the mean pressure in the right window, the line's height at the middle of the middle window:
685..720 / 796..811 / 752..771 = 0.1 min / 247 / 246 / 246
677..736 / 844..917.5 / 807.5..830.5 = -1.4 min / 250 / 217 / 229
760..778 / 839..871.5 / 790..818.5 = -0.9 min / 243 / 224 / 235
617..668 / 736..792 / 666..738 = -4.5 min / 228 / 246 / 237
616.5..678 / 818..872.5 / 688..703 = -1.0 min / 234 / 225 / 232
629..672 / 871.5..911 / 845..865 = -3.7 min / 234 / 199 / 205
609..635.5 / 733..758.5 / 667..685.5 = -2.3 min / 224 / 252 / 236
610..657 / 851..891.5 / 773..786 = -0.5 min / 224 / 239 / 233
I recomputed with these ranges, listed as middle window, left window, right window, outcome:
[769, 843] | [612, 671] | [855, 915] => -4.0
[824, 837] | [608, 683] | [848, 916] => -0.2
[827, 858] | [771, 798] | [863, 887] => 4.2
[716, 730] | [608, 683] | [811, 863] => -0.8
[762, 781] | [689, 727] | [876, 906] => -1.4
